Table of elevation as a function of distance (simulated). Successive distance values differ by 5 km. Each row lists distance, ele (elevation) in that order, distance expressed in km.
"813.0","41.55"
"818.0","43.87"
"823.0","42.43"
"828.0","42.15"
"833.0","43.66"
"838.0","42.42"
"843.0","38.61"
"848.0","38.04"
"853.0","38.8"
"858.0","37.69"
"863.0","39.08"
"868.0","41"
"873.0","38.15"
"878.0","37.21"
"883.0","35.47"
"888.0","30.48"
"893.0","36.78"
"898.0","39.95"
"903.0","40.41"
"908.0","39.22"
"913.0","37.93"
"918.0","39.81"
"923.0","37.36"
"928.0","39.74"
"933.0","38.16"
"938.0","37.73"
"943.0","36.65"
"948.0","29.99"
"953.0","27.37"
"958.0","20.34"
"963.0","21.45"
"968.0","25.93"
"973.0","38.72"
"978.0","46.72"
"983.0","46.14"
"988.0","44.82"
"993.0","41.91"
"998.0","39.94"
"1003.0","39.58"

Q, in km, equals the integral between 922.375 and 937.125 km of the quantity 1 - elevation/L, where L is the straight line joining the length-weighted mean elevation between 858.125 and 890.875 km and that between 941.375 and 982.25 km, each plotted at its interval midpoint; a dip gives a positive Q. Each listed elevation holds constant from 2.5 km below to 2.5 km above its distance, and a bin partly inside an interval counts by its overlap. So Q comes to -2.2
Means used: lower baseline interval 37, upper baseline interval 31.4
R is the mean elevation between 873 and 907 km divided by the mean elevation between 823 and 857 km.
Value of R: 0.9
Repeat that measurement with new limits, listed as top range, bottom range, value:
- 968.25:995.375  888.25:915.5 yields 1.11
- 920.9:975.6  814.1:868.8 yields 0.79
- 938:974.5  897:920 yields 0.74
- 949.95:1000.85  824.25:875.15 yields 0.88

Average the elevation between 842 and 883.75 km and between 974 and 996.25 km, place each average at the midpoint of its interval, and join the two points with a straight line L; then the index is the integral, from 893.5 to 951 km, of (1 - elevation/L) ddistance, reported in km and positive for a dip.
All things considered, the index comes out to 4.8 km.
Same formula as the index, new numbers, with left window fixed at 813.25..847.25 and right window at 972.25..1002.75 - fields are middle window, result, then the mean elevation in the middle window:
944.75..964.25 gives 7.9 km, 25.5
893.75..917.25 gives 1.8 km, 39.2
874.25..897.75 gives 3.7 km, 35.6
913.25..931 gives 1.6 km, 38.8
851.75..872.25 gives 1.5 km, 39.1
